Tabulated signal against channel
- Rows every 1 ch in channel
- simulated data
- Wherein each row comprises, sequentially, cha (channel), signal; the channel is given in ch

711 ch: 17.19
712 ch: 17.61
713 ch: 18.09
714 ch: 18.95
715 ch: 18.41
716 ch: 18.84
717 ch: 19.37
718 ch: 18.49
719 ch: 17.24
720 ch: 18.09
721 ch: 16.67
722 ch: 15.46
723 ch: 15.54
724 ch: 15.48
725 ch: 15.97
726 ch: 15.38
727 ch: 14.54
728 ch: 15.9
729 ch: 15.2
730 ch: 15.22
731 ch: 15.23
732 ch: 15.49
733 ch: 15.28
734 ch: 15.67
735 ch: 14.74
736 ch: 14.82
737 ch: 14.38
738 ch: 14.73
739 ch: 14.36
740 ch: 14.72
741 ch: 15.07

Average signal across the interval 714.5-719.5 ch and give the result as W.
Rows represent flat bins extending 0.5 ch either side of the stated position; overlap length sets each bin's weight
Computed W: 18.5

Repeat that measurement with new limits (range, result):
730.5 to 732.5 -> 15.4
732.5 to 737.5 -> 15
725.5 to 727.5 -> 15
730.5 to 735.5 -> 15.3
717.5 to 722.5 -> 17.2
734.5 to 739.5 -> 14.6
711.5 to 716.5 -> 18.4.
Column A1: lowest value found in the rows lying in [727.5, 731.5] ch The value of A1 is 15.2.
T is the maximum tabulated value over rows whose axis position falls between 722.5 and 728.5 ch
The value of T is 15.97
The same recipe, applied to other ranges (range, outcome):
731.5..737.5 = 15.67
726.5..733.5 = 15.9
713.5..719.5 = 19.37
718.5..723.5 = 18.09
